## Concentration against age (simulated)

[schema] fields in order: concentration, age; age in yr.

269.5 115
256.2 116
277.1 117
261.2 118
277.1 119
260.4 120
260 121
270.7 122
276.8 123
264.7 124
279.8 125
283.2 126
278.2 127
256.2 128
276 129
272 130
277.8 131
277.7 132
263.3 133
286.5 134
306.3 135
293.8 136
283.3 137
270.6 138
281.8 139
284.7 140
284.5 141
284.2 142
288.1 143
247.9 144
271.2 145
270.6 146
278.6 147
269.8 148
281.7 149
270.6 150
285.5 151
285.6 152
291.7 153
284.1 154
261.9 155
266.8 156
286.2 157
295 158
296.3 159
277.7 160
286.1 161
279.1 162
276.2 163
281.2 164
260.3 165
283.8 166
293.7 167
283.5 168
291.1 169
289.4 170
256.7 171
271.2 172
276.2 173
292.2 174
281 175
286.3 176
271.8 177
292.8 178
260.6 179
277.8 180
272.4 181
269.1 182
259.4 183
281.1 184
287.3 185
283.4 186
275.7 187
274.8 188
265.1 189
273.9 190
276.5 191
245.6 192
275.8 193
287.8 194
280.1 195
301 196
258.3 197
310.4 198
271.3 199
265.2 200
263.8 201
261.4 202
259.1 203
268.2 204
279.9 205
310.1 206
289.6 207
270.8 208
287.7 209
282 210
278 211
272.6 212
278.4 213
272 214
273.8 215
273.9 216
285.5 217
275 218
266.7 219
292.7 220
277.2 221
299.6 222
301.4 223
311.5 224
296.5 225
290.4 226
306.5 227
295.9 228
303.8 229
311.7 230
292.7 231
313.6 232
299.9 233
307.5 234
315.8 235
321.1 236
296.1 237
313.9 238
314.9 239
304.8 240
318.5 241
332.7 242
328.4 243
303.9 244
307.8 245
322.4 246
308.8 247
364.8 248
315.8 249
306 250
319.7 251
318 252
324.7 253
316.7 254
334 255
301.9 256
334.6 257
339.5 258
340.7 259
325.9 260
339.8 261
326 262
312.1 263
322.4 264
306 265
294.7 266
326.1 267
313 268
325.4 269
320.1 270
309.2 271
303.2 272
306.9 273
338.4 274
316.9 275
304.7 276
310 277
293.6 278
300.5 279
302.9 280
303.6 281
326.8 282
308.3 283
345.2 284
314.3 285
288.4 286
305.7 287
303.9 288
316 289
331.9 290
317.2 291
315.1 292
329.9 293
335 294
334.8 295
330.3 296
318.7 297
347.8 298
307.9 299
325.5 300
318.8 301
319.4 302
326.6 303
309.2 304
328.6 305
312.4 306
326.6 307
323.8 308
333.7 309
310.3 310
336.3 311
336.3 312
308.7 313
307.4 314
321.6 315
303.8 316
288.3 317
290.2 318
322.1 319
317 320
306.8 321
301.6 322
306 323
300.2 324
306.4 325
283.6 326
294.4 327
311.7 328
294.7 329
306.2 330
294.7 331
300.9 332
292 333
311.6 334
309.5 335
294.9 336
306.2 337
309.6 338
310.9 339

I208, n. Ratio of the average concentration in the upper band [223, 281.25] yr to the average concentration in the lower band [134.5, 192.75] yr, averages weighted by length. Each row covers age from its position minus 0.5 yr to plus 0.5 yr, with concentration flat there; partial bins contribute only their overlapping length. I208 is 1.13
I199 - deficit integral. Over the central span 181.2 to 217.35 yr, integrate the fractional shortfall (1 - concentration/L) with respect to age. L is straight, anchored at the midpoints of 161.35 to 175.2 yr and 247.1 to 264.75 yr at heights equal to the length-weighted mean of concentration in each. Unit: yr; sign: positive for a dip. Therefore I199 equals 2.4 yr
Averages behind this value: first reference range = 280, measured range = 276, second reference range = 325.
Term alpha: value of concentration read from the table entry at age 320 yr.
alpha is 317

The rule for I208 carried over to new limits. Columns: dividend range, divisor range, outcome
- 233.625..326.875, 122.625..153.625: 1.14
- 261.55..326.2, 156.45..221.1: 1.13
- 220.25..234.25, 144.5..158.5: 1.08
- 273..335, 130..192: 1.13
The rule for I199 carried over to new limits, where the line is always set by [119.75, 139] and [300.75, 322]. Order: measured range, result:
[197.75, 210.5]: 0.6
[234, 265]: -1.8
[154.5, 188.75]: 0.8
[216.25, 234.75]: 0.1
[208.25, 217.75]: 0.5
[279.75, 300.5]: -0.5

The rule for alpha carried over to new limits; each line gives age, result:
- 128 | 256.2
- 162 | 279.1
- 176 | 286.3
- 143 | 288.1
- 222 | 299.6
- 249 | 315.8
